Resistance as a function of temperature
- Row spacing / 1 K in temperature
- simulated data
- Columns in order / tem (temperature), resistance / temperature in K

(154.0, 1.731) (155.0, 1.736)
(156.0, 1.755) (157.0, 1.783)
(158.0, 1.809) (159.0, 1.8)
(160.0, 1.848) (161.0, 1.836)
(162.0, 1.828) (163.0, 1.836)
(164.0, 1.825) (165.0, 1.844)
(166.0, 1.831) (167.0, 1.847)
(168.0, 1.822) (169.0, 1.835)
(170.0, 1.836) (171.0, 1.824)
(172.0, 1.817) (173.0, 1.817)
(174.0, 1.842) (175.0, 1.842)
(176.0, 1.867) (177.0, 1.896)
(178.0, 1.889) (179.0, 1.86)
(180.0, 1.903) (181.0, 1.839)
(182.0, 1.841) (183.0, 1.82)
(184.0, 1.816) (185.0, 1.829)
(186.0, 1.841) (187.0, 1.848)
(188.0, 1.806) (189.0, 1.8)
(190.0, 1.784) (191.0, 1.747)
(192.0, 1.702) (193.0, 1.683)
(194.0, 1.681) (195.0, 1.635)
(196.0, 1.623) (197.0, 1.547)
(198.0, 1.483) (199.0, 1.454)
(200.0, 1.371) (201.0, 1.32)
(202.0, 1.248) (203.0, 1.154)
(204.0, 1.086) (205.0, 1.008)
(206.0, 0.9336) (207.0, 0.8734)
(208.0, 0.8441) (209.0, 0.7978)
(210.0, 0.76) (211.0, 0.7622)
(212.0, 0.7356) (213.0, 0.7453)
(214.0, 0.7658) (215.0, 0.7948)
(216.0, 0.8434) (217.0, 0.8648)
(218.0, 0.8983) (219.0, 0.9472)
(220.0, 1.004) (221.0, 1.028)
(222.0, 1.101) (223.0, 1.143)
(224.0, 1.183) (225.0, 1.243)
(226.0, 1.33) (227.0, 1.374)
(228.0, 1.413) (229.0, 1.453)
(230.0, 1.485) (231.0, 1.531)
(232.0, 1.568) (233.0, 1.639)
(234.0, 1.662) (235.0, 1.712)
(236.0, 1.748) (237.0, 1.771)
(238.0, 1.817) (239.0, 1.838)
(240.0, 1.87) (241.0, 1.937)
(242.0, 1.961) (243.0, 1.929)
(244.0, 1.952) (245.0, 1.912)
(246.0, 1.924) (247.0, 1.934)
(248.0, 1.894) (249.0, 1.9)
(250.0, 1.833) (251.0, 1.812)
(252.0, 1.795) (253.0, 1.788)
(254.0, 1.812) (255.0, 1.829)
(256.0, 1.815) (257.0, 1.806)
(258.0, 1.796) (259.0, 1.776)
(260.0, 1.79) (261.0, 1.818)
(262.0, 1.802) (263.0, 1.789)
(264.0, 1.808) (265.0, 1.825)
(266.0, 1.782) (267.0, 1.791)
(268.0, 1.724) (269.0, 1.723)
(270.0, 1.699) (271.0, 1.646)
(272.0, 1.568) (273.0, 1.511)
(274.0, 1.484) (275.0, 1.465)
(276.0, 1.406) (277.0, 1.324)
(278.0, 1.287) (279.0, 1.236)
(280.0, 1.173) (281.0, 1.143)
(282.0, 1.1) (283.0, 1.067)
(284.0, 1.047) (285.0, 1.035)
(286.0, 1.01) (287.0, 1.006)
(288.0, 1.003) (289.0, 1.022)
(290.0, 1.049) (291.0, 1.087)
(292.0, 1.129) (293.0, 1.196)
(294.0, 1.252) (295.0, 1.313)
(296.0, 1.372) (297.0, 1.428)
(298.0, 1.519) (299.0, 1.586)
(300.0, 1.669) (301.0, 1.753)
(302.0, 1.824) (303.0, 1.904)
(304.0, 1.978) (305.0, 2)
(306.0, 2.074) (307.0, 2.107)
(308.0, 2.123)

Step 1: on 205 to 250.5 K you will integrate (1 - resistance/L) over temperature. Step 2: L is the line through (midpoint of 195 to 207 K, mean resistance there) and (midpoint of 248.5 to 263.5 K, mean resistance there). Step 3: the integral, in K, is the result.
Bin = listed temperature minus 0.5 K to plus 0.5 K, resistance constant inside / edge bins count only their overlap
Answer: 6.0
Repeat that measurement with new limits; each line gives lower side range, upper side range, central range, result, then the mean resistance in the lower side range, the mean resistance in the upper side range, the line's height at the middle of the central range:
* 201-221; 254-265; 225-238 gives -2.6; 0.912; 1.8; 1.29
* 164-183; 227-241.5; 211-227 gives 6.8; 1.85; 1.66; 1.71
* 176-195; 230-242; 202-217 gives 7.6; 1.81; 1.73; 1.77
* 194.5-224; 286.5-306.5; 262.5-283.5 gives -2.4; 1.06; 1.46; 1.35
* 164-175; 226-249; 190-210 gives 5.2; 1.83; 1.74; 1.79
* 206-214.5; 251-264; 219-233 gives -2.0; 0.794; 1.8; 1.13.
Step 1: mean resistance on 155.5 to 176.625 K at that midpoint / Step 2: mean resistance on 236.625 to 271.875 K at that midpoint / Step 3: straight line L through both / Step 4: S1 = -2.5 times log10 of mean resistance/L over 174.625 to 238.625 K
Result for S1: 0.283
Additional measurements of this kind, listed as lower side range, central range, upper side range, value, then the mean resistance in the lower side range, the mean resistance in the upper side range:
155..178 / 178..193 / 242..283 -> -0.009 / 1.83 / 1.68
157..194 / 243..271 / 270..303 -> -0.244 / 1.82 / 1.32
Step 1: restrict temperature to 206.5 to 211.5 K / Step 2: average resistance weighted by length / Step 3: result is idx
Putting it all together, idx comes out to 0.807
